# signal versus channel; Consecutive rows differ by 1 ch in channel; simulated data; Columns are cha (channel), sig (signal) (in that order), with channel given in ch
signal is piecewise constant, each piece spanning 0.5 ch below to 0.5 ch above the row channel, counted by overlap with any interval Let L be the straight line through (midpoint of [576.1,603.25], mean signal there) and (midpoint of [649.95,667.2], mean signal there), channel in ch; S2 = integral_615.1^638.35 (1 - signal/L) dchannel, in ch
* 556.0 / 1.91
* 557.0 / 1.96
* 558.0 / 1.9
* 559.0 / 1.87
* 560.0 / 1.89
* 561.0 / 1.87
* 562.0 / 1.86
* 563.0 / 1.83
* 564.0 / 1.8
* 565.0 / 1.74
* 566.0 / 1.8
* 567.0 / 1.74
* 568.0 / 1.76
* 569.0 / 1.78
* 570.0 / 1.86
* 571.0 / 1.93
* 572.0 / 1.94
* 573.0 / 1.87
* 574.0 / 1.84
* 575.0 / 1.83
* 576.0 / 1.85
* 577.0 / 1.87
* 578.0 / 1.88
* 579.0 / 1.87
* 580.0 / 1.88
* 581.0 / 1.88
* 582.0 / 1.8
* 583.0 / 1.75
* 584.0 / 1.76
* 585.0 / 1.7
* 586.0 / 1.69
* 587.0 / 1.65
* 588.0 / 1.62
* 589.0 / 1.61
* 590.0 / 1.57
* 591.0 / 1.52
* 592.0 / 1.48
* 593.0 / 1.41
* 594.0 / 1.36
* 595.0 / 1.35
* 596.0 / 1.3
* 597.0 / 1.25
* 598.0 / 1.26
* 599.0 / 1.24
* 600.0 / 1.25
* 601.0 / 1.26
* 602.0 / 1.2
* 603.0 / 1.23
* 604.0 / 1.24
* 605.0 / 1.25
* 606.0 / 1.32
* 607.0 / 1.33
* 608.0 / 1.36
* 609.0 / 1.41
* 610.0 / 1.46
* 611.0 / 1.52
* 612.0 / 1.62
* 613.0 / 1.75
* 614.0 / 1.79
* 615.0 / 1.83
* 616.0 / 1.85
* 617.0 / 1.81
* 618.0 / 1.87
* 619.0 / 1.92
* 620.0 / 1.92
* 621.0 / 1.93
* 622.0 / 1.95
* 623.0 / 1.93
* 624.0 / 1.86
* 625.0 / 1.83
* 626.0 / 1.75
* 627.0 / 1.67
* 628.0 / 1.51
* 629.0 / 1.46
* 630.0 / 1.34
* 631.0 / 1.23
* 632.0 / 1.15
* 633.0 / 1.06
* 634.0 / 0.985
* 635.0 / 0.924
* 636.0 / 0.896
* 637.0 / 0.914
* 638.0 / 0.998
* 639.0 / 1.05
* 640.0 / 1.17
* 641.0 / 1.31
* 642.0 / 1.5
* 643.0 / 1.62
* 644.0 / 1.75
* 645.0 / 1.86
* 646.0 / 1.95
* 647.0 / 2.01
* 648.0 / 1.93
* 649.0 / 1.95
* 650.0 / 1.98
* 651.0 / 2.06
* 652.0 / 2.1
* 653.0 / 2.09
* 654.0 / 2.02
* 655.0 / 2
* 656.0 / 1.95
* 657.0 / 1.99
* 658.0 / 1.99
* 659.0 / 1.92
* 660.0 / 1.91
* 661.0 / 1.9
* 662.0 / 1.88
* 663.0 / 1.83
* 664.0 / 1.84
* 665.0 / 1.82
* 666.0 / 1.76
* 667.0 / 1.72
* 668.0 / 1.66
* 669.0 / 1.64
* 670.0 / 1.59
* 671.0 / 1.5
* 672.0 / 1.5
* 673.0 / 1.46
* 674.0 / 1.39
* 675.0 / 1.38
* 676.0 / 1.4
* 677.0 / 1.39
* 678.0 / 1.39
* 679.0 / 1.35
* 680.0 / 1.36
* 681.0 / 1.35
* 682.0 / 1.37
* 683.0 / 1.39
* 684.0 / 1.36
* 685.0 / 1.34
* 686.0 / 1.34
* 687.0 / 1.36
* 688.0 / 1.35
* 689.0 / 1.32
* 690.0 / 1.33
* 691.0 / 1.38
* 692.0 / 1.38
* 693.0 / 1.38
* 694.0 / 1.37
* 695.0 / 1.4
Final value 3.0 ch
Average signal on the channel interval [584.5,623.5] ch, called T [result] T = 1.54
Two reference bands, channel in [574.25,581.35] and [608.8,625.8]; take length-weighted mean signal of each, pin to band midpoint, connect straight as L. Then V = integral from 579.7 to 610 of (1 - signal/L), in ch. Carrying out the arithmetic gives 6.1 ch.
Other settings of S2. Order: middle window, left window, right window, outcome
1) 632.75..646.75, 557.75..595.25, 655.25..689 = 2.90 ch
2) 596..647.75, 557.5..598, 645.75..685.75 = 7.04 ch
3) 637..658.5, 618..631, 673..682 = -2.48 ch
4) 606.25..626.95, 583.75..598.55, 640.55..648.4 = -1.44 ch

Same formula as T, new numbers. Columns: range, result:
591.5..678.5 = 1.58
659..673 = 1.73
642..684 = 1.72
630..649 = 1.37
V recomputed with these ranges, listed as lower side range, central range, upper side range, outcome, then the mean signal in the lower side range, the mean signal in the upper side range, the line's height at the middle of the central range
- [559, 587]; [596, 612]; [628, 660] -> 3.8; 1.82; 1.59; 1.72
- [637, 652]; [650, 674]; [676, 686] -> -4.9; 1.64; 1.37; 1.51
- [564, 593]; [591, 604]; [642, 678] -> 3.4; 1.76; 1.78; 1.77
